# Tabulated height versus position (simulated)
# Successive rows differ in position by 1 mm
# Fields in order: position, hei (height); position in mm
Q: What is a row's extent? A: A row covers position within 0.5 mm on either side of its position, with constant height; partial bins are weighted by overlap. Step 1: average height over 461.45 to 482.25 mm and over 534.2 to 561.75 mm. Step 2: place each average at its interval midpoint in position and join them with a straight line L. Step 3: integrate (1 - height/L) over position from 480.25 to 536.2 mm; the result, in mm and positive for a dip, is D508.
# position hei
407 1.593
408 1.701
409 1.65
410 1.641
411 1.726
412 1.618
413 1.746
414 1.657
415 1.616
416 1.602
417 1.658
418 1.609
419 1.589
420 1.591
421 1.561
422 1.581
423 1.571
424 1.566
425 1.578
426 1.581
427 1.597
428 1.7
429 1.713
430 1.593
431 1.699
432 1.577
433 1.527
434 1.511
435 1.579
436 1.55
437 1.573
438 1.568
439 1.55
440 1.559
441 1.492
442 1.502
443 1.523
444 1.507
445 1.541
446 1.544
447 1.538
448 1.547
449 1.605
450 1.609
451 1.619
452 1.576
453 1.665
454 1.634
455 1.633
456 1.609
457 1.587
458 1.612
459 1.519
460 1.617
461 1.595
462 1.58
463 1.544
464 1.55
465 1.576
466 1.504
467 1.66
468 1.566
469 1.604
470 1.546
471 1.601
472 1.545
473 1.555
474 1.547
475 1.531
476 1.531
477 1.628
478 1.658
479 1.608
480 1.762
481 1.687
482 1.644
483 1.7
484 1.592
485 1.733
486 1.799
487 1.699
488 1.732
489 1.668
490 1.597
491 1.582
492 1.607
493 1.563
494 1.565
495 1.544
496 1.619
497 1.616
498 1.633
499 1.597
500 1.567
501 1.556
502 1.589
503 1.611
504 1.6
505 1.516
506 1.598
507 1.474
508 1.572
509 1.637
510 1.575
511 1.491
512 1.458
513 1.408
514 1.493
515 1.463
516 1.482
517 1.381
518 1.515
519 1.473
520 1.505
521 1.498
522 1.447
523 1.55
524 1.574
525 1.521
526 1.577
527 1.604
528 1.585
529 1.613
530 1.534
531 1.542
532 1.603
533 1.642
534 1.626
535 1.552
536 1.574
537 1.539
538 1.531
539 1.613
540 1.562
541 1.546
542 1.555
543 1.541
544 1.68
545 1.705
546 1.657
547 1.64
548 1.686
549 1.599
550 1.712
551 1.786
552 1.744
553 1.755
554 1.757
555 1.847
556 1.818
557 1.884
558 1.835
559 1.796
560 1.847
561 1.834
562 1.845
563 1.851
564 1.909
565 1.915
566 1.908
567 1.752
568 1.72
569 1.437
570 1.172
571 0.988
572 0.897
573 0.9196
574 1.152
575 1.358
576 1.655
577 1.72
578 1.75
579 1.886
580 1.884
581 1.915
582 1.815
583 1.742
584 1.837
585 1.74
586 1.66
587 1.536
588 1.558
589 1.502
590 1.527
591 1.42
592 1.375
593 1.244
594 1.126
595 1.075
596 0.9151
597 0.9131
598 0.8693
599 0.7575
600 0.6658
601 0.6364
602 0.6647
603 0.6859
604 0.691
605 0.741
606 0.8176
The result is 2.11 mm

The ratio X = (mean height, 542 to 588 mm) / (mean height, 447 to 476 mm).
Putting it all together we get 1.05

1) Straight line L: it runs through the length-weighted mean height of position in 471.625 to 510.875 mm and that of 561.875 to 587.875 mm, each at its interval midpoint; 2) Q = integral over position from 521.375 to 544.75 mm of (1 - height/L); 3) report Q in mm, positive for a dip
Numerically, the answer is 0.6 mm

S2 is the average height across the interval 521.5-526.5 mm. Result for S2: 1.53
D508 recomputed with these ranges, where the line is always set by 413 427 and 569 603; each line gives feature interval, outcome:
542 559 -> -4.23 mm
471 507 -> -3.12 mm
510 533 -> -1.42 mm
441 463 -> -0.40 mm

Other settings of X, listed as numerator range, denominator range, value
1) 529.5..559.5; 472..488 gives 1.01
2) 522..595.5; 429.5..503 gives 1.01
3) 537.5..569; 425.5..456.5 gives 1.10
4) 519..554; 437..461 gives 1.02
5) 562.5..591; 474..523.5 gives 1.01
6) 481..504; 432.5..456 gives 1.04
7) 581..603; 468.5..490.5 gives 0.78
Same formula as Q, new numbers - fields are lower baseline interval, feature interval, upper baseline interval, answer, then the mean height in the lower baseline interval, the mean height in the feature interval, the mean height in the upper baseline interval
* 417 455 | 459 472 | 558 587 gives 0.2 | 1.58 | 1.57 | 1.64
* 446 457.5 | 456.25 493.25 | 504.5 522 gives -1.2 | 1.6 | 1.61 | 1.5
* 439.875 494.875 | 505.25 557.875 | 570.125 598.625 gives -3.3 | 1.6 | 1.59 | 1.42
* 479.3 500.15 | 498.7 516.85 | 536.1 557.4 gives 1.3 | 1.64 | 1.53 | 1.67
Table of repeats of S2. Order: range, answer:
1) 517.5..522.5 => 1.49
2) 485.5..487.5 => 1.75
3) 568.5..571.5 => 1.2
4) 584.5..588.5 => 1.62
